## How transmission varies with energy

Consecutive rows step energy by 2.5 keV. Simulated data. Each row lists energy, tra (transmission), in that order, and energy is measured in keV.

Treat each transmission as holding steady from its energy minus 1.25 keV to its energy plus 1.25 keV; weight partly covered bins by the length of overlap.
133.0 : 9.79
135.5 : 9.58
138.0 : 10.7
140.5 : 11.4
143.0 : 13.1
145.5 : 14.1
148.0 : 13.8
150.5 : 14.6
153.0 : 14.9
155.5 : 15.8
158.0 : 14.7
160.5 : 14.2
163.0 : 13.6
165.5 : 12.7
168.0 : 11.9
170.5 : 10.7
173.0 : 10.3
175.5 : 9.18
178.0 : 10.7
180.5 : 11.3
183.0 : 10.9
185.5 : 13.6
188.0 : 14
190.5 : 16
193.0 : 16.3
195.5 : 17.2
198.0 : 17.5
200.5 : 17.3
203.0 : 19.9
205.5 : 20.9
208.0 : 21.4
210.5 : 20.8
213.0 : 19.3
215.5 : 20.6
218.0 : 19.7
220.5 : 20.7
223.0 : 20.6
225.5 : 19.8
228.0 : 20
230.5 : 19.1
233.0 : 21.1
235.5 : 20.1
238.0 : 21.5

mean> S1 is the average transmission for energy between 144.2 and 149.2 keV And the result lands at 13.9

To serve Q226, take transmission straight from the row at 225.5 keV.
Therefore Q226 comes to 19.8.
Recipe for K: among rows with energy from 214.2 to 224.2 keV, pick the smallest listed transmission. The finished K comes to 19.7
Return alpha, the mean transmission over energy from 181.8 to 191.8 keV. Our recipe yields 13.7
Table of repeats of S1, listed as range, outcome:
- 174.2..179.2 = 9.94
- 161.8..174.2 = 11.8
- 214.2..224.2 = 20.4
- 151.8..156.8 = 15.3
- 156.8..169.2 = 13.4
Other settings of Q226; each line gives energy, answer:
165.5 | 12.7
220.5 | 20.7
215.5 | 20.6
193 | 16.3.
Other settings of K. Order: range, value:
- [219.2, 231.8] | 19.1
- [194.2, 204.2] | 17.2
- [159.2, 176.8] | 9.18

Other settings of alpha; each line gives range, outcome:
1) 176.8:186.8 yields 11.6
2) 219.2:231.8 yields 20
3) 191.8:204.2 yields 17.6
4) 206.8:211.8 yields 21.1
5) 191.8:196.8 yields 16.8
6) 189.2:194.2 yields 16.1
